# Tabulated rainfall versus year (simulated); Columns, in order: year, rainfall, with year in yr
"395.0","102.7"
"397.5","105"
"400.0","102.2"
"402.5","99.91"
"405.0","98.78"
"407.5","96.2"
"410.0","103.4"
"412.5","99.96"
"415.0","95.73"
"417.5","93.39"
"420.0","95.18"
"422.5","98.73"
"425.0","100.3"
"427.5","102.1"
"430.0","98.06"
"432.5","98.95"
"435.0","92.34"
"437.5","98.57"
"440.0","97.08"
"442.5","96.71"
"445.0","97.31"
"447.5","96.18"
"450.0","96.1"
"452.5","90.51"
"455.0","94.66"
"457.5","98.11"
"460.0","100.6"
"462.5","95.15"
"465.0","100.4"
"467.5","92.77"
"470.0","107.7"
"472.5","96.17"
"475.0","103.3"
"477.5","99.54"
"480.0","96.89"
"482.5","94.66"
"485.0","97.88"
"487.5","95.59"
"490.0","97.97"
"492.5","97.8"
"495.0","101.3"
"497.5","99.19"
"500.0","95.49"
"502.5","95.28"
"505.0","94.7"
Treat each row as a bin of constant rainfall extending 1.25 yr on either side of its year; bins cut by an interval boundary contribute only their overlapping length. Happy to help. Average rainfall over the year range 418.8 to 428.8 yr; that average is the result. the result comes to 99.1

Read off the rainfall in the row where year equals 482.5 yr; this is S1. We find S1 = 94.66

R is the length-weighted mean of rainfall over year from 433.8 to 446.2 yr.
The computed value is 96.4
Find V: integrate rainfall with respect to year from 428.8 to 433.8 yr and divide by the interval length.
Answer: 98.4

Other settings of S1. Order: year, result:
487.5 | 95.59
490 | 97.97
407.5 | 96.2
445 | 97.31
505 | 94.7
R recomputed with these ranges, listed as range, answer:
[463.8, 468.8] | 96.7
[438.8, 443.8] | 96.9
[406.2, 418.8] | 97.7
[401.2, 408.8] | 98.4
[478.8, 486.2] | 96.5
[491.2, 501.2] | 98.5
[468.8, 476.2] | 102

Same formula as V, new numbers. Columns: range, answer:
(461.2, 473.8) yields 98.5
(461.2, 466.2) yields 97.8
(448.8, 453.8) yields 93.3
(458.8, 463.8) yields 97.9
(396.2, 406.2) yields 101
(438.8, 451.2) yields 96.7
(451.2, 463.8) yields 95.8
